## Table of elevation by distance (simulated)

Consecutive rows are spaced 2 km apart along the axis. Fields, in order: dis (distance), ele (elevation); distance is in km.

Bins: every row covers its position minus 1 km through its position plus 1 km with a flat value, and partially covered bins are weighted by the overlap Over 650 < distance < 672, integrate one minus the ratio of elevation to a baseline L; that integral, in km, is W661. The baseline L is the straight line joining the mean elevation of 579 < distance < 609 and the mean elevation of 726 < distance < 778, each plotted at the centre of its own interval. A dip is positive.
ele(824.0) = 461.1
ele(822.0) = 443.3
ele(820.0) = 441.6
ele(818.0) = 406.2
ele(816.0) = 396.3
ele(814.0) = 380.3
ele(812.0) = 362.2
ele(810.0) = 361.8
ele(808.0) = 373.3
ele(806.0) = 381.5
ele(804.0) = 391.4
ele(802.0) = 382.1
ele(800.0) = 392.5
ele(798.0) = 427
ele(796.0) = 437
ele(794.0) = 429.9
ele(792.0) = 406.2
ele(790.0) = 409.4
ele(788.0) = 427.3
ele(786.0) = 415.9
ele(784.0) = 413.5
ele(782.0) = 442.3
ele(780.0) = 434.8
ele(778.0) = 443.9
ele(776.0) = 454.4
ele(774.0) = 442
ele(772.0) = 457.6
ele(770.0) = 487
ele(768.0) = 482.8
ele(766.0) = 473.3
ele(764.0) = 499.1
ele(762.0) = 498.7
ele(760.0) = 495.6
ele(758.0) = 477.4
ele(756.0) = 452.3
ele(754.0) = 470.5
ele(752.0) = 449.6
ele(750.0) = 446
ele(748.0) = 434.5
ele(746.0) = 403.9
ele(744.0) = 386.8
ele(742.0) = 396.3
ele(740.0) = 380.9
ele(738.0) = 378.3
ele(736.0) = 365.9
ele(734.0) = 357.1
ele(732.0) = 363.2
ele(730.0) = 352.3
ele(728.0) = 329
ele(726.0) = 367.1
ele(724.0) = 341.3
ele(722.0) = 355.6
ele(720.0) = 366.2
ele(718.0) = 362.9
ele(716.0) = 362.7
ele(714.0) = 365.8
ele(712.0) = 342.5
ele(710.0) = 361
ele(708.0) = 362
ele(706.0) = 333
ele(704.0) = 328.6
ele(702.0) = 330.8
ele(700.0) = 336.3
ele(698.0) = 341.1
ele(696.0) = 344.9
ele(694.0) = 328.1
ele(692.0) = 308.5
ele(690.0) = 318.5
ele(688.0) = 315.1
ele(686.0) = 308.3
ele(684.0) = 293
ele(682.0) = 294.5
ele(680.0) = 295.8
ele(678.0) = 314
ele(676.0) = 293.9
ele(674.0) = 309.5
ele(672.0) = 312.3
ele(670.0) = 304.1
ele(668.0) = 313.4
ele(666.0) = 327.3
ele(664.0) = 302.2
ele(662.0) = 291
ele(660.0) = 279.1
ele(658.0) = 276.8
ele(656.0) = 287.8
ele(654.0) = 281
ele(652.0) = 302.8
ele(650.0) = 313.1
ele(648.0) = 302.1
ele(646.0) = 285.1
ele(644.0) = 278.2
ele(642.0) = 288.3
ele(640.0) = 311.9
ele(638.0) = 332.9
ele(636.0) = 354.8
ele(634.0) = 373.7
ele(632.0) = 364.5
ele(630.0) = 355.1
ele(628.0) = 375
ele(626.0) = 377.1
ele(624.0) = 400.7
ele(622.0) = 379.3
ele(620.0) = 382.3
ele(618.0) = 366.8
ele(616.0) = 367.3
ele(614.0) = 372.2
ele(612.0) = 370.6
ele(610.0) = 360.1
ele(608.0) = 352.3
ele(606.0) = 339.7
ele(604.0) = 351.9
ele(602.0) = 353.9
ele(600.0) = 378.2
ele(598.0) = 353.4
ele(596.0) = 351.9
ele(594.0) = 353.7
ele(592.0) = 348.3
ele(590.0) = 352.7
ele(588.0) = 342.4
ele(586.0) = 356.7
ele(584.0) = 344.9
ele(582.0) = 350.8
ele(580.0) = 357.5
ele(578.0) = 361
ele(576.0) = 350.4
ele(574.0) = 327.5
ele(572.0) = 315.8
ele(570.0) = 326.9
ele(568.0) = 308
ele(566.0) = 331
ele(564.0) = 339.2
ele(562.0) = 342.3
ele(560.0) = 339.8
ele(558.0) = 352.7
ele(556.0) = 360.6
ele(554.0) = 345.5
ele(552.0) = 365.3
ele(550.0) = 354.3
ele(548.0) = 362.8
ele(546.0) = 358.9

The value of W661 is 5.0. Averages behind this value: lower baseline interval 353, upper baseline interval 428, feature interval 298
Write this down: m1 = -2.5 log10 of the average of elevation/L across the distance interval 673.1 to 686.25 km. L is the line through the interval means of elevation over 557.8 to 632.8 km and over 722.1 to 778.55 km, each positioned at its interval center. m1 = 0.29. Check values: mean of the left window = 354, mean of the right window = 423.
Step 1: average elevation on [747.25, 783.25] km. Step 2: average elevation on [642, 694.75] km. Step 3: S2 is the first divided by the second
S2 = 1.54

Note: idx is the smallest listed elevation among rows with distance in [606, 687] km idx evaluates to 276.8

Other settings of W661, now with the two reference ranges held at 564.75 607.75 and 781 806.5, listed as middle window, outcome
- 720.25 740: 1.7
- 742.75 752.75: -0.6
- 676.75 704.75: 4.5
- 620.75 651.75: 1.9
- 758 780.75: -3.7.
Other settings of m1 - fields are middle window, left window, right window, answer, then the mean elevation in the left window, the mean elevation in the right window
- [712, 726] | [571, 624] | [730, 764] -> 0.15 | 356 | 423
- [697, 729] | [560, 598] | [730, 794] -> 0.17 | 343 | 432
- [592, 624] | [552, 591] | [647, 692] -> -0.11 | 343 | 302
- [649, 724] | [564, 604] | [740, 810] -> 0.22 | 346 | 434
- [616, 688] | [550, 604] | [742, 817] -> 0.17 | 347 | 430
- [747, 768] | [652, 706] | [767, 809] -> -0.19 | 309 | 425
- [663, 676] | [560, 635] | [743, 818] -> 0.23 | 355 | 430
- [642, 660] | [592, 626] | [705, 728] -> 0.24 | 365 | 355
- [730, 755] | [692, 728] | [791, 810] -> -0.10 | 347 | 400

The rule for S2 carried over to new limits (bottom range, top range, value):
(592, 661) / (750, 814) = 1.27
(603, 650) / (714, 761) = 1.13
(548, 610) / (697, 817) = 1.16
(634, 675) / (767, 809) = 1.40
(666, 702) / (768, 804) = 1.37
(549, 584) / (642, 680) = 0.87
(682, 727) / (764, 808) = 1.27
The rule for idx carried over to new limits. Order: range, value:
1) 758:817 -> 361.8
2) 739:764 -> 380.9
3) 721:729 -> 329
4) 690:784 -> 308.5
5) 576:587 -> 344.9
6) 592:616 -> 339.7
